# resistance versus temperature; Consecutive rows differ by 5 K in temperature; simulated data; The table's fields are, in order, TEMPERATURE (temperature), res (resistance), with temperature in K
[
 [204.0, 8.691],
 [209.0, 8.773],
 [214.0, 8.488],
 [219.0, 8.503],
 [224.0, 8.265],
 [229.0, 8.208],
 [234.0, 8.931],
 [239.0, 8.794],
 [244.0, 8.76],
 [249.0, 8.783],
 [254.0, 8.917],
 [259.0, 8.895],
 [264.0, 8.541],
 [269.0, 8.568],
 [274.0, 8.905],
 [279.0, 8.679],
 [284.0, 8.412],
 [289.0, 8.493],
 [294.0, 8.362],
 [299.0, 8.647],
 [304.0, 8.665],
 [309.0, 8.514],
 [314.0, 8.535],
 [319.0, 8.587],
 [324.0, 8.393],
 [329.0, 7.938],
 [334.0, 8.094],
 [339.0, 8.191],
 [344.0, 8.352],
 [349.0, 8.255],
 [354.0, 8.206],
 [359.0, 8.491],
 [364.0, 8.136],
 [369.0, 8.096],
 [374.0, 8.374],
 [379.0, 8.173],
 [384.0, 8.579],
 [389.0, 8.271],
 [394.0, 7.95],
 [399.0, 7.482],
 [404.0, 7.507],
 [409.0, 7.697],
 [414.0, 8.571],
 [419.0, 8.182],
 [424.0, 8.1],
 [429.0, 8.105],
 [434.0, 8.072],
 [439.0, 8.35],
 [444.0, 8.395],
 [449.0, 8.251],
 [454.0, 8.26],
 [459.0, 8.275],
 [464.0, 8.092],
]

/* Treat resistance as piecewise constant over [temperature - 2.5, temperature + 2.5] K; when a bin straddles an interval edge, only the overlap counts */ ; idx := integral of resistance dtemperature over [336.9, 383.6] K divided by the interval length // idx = 8.27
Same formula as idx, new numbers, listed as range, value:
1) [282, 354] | 8.38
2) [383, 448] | 8.09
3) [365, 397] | 8.22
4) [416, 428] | 8.15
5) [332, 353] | 8.22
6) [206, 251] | 8.61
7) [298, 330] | 8.48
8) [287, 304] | 8.53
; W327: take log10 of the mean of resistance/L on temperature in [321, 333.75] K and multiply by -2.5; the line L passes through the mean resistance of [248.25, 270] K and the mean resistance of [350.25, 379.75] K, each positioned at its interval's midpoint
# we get 0.03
